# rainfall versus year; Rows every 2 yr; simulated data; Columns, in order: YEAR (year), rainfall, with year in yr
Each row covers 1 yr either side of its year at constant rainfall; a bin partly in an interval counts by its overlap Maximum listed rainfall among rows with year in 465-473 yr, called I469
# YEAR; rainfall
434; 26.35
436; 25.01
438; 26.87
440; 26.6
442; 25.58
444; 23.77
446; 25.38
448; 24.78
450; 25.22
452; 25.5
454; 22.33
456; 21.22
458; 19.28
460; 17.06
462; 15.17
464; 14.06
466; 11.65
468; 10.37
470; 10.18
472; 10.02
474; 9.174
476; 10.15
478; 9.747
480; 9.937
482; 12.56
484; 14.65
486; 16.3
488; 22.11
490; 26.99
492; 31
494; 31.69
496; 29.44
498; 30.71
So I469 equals 11.65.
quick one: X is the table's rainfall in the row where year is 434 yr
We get 26.35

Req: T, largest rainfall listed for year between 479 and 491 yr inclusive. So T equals 26.99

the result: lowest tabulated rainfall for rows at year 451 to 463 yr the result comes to 15.17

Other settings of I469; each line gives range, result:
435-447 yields 26.87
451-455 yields 25.5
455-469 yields 21.22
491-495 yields 31.69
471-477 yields 10.15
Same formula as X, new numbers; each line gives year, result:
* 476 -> 10.15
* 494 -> 31.69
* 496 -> 29.44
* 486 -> 16.3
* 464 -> 14.06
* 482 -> 12.56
